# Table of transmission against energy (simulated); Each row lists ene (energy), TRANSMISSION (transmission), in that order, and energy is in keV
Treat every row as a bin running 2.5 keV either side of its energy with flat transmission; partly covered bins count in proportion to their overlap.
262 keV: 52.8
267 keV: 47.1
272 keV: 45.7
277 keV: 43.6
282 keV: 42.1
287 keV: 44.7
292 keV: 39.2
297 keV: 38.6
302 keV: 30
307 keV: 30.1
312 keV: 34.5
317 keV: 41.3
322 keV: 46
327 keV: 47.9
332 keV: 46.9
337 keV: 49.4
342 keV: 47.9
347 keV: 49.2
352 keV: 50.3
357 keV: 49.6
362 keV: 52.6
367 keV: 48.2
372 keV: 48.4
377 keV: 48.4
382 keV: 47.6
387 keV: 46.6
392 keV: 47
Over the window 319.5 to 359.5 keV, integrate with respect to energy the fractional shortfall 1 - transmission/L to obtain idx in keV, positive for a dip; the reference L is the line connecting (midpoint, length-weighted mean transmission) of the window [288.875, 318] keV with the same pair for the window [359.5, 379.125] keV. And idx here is -5.0 keV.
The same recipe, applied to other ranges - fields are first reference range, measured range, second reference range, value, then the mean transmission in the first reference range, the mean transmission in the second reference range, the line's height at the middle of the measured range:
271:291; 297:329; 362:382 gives 5.1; 43.5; 48.8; 45.4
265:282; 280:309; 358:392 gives 5.2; 44.9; 48.6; 45.7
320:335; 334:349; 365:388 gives -0.5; 47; 47.9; 47.3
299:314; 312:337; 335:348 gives -2.7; 31.7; 48.8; 40.5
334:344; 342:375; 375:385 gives -0.9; 48.6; 47.9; 48.3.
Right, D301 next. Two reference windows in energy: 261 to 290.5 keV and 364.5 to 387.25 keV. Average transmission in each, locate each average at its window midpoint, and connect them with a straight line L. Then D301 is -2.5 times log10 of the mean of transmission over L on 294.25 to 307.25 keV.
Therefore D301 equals 0.35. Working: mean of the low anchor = 45.4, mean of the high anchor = 48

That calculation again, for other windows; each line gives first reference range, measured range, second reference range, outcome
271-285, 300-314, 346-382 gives 0.40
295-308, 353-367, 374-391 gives -0.16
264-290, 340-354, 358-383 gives -0.02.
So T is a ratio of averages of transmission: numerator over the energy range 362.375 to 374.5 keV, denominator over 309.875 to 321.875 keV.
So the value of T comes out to 1.24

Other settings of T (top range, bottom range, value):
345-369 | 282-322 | 1.32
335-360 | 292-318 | 1.41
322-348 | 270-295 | 1.12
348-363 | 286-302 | 1.30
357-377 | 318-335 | 1.07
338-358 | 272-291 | 1.13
